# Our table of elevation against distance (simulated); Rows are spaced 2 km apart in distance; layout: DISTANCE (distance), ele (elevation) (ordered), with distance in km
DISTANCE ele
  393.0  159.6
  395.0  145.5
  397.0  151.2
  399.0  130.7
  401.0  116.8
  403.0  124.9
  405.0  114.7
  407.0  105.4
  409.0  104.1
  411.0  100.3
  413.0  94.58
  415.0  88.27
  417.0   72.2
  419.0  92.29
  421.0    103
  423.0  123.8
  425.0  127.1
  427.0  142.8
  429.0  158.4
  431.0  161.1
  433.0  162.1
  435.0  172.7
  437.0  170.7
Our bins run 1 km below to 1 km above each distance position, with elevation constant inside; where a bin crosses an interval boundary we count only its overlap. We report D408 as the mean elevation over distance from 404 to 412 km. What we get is 106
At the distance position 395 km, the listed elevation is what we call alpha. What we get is 145.5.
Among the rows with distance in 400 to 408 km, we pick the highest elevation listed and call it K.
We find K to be 124.9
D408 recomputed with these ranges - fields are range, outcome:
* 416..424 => 97.8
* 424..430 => 143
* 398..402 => 124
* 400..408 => 115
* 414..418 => 80.2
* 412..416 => 91.4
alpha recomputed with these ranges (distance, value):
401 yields 116.8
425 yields 127.1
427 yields 142.8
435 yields 172.7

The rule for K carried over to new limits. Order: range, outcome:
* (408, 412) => 104.1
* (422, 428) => 142.8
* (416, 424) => 123.8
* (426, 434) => 162.1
